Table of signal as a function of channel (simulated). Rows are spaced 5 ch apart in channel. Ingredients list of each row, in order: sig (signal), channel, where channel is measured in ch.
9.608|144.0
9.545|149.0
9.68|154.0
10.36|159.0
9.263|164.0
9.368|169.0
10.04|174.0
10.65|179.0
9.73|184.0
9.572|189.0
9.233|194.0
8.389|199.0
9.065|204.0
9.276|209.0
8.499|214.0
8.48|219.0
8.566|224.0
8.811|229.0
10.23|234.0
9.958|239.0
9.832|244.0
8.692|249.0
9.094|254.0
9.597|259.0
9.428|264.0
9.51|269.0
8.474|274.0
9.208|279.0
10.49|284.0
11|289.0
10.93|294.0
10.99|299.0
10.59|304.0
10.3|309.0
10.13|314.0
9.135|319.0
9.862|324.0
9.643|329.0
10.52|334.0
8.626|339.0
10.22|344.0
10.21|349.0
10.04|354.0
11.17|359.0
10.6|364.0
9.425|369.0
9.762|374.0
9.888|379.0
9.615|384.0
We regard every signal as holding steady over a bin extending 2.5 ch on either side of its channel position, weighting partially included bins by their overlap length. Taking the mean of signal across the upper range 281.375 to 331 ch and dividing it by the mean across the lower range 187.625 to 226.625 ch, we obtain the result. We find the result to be 1.16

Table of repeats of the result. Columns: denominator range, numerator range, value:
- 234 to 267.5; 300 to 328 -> 1.06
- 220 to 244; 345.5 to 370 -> 1.10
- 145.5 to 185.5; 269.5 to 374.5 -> 1.02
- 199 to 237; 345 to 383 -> 1.13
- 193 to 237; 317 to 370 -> 1.11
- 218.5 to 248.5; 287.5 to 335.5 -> 1.10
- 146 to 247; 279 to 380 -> 1.08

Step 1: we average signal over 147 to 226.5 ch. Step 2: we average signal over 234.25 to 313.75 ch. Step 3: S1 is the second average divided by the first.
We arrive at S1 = 1.1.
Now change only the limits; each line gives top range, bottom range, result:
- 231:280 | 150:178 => 0.96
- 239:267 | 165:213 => 0.99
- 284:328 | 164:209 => 1.09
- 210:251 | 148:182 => 0.93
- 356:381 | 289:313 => 0.95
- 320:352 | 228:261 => 1.03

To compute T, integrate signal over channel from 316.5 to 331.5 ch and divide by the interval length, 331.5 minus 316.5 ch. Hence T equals 9.55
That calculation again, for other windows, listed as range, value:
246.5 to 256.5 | 8.89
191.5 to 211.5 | 8.99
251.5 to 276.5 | 9.22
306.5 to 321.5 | 9.85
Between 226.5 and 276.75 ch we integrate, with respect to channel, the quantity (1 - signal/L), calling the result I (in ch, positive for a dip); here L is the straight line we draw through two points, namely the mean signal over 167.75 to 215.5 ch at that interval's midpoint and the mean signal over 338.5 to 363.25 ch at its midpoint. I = 1.77 ch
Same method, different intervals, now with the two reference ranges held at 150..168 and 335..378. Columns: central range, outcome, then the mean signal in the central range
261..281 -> 1.5 ch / 9.16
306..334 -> 0.2 ch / 9.89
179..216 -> 2.1 ch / 9.22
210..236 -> 2.4 ch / 8.91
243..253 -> 0.7 ch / 9.15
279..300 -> -1.5 ch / 10.6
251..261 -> 0.6 ch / 9.3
